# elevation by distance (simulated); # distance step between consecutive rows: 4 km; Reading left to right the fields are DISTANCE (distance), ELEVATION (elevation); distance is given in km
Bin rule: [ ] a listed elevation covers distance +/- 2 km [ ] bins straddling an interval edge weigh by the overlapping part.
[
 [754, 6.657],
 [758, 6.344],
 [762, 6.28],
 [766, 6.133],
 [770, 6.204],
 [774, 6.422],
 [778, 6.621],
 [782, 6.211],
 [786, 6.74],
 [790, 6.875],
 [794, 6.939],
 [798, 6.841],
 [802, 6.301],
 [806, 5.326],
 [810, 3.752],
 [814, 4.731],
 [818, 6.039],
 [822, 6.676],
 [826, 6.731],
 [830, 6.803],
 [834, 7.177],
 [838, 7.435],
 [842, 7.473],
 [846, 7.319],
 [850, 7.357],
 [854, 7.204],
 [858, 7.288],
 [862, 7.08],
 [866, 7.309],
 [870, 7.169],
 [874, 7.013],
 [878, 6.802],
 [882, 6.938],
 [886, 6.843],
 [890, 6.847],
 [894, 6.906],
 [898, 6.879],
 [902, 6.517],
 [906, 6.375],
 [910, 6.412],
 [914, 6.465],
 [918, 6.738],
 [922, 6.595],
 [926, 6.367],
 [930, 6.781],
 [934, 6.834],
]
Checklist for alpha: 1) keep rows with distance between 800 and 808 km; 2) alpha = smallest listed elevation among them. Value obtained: 5.326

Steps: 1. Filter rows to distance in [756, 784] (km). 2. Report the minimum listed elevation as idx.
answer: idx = 6.133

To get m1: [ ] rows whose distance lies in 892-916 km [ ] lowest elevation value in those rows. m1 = 6.375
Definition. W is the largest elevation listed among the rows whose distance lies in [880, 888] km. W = 6.938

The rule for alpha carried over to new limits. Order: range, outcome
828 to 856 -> 6.803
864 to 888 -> 6.802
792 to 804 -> 6.301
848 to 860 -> 7.204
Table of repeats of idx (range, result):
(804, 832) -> 3.752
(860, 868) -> 7.08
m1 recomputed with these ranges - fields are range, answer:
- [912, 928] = 6.367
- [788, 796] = 6.875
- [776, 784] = 6.211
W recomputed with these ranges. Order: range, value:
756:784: 6.621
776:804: 6.939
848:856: 7.357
